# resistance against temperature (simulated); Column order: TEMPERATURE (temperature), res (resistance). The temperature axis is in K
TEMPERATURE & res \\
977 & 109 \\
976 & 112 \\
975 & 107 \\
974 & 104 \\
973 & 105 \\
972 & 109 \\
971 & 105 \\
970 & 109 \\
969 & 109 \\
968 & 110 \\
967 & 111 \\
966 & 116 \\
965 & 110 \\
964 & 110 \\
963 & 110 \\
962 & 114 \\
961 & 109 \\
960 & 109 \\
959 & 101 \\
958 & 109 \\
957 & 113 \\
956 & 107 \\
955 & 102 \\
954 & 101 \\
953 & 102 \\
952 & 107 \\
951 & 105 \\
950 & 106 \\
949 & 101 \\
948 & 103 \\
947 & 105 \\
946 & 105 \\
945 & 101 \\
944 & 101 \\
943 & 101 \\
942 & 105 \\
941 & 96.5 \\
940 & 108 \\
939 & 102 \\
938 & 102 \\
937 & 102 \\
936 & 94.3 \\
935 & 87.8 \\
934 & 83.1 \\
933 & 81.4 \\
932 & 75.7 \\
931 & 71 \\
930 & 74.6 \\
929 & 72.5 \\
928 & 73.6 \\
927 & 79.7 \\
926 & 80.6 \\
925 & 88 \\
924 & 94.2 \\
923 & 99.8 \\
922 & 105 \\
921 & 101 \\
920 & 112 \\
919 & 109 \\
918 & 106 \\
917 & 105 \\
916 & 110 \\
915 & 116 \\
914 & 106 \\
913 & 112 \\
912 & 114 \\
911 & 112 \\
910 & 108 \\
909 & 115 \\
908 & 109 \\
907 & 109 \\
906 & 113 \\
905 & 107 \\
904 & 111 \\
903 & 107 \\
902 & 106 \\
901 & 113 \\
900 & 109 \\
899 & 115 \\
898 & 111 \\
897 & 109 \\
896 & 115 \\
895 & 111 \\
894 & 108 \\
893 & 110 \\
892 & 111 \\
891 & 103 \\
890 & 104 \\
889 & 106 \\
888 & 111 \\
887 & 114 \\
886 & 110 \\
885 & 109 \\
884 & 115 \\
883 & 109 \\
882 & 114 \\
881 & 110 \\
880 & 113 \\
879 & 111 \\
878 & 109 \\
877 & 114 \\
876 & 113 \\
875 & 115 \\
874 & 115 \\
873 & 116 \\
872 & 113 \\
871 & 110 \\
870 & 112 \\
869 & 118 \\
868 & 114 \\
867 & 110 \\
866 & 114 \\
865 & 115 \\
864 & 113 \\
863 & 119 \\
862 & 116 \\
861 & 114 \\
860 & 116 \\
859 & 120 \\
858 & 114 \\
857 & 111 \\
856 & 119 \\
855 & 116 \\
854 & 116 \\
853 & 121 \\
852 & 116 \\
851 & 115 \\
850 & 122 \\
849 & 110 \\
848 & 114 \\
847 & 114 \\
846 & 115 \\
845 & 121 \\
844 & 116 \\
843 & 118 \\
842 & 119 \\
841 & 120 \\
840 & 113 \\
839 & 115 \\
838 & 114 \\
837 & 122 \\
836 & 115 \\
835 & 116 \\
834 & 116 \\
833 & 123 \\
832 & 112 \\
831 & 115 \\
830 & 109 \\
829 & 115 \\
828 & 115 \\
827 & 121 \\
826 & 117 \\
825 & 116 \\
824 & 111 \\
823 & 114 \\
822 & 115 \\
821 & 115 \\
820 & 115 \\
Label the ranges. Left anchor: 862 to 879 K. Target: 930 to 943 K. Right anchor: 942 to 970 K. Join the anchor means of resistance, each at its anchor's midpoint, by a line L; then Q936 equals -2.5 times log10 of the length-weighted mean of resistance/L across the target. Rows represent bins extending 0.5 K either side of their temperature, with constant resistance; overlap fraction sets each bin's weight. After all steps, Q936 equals 0.18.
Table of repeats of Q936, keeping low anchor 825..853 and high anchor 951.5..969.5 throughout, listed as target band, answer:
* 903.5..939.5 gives 0.13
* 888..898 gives 0.04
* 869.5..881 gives 0.01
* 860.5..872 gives 0.00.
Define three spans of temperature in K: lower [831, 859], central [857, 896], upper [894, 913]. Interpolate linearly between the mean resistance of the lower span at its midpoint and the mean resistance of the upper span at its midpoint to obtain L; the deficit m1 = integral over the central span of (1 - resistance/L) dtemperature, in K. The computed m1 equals 0.4 K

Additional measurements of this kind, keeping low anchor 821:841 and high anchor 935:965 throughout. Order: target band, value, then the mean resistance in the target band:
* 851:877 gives -0.6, 115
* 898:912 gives -0.2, 110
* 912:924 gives 0.0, 107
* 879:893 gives 0.1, 110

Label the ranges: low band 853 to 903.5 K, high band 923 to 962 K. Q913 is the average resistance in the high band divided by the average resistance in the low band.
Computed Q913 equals 0.86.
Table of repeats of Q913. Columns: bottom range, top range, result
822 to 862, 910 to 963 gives 0.86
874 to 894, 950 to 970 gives 0.98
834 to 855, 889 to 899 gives 0.94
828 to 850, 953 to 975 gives 0.93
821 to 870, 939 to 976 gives 0.92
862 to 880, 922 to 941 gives 0.77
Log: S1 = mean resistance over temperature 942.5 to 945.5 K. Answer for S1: 101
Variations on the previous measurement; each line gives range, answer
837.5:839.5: 114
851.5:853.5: 118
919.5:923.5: 104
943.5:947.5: 103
